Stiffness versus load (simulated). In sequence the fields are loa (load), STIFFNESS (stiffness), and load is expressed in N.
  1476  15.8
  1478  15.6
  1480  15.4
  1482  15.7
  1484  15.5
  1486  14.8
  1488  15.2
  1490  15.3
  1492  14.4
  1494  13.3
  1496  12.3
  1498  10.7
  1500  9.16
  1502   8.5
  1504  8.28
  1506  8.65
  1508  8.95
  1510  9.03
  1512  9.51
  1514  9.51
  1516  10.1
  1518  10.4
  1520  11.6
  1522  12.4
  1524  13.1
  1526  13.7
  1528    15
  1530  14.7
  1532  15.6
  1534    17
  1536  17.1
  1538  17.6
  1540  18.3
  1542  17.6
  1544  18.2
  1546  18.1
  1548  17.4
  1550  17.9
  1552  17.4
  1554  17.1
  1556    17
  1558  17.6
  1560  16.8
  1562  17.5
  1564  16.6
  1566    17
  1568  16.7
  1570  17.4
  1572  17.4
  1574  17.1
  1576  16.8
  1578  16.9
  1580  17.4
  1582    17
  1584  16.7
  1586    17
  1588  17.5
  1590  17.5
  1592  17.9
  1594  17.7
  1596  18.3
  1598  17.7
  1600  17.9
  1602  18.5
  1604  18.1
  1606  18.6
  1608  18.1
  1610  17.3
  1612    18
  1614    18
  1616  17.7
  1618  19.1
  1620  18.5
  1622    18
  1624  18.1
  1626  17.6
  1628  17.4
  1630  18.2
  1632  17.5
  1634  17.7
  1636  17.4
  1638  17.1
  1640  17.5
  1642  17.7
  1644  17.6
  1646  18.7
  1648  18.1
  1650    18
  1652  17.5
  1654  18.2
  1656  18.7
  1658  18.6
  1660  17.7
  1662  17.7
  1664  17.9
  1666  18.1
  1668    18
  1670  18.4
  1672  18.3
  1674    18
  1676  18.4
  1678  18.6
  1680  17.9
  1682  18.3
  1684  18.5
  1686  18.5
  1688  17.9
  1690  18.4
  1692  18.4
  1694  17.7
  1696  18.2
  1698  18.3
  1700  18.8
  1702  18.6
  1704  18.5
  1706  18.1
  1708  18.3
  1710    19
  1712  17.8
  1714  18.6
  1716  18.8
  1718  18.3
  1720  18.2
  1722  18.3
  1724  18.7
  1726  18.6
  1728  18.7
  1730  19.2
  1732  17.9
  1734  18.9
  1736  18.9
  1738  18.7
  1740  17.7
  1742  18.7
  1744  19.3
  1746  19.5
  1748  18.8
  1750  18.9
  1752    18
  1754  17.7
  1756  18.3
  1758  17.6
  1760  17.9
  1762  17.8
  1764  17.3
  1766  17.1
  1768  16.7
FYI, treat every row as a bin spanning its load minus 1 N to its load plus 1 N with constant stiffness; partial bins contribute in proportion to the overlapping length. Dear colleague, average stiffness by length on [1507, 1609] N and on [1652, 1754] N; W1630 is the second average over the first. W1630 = 1.15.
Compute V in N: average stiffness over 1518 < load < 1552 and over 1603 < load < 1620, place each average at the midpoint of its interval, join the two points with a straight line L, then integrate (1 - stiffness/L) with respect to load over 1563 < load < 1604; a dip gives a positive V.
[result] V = -0.17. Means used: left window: 15.8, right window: 18.1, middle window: 17.4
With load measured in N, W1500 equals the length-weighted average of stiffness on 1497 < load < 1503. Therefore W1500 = 9.45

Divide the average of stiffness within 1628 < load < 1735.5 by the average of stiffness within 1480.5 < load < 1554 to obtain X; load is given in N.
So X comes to 1.3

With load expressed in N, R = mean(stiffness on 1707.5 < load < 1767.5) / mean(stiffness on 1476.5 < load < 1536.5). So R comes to 1.45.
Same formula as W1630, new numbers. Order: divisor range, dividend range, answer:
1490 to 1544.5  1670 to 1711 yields 1.44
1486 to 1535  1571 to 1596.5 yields 1.44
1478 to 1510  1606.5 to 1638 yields 1.44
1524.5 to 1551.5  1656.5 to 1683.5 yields 1.09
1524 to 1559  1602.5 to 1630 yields 1.08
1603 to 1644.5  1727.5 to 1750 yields 1.05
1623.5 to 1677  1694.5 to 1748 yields 1.04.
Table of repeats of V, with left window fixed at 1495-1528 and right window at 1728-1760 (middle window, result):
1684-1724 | -2.9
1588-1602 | -4.7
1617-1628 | -3.0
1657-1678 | -3.0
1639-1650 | -2.1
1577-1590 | -4.1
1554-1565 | -4.5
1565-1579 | -4.9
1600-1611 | -3.5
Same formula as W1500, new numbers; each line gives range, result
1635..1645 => 17.5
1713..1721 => 18.5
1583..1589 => 17.1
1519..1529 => 13.2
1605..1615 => 18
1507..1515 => 9.25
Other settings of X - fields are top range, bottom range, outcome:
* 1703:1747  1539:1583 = 1.07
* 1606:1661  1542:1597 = 1.03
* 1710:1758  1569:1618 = 1.05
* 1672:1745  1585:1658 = 1.03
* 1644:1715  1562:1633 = 1.03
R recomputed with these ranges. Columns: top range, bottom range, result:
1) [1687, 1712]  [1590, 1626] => 1.01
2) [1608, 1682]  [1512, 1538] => 1.35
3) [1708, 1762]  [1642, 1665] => 1.02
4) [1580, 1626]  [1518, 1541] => 1.20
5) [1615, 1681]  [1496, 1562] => 1.29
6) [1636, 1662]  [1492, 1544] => 1.42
